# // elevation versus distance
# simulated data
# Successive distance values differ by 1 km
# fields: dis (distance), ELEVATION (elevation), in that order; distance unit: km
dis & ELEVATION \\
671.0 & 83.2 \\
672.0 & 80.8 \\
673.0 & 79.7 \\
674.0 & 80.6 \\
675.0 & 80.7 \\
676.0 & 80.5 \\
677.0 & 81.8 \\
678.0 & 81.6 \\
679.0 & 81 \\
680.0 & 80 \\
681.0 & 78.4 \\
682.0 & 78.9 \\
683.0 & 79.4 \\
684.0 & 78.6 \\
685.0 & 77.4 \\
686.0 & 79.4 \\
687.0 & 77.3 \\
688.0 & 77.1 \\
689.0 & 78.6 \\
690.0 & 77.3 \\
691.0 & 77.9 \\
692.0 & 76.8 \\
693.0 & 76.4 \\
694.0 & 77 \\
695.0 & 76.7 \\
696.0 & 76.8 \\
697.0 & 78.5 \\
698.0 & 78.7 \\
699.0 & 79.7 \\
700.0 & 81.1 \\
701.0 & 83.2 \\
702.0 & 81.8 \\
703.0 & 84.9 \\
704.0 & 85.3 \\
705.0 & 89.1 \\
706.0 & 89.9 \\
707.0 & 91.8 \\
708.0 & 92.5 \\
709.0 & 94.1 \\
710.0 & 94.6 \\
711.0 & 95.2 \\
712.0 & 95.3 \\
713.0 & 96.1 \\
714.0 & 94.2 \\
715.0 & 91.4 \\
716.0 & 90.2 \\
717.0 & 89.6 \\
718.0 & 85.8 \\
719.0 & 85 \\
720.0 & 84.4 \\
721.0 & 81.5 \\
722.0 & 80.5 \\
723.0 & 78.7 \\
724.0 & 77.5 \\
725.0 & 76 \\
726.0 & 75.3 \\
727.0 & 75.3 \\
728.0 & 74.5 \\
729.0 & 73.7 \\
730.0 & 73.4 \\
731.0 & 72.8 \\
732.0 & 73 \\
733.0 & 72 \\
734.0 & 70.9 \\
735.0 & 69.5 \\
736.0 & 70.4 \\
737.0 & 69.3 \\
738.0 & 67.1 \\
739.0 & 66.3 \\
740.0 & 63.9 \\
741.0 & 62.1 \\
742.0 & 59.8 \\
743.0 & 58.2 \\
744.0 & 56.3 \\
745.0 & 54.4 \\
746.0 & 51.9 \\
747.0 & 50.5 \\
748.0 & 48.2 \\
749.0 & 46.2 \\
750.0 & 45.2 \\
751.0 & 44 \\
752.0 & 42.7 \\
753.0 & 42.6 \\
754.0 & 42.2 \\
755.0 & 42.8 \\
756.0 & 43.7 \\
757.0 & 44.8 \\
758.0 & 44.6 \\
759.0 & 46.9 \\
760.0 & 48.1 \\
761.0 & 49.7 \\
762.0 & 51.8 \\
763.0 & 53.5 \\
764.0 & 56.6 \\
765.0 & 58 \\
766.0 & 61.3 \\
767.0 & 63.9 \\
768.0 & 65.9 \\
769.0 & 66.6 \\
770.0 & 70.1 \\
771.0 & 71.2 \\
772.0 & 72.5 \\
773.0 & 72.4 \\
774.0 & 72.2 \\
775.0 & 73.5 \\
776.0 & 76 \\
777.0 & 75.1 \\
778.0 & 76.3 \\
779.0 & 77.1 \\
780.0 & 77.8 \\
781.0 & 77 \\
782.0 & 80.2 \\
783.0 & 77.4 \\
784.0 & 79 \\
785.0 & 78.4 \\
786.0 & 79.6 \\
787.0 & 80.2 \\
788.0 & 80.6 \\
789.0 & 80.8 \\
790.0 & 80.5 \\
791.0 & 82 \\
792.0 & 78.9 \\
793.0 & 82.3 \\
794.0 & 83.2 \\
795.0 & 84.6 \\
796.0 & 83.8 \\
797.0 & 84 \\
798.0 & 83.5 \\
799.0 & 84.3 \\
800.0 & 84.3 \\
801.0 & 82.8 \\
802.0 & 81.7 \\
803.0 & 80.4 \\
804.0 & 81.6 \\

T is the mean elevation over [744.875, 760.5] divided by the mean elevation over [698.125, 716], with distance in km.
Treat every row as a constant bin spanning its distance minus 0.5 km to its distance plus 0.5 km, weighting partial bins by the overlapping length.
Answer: 0.52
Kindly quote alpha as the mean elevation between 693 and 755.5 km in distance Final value 73.4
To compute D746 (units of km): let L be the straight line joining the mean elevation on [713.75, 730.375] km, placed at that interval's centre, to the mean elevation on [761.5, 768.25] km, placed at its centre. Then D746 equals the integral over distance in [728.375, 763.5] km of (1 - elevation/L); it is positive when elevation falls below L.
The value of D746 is 6.5 km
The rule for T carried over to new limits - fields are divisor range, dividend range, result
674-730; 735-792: 0.77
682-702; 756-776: 0.77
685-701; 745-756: 0.59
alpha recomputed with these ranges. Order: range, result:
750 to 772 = 53.2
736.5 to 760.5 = 51.7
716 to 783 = 65.1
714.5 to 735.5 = 78.6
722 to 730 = 76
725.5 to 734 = 73.6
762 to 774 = 64.5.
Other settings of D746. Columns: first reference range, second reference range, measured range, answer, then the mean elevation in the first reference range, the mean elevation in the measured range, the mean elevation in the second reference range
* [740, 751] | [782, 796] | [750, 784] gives 3.24 km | 53.3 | 61.2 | 80.7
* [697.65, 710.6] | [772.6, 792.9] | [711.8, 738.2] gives 1.62 km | 86.8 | 79.3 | 77.9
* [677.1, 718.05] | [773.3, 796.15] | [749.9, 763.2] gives 5.73 km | 83.6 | 45.7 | 78.8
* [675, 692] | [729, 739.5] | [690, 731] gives -4.83 km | 79.1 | 83.3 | 70.6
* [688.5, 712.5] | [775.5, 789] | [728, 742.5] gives 2.21 km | 83.9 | 69.1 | 78.2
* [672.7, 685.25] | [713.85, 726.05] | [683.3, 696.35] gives 0.56 km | 79.9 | 77.5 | 83.9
